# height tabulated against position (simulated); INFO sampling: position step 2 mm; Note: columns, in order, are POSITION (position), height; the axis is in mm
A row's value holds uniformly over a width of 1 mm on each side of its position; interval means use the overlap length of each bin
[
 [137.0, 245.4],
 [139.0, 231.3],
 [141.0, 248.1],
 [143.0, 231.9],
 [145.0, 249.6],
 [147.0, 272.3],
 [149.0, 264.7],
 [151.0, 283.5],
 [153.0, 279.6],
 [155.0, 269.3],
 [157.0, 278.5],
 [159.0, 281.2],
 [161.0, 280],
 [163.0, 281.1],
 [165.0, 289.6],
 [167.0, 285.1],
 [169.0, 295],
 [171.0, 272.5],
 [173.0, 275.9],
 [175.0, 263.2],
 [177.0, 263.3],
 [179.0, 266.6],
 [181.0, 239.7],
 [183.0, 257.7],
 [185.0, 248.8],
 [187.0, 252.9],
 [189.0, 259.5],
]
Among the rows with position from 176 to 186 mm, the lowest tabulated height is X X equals 239.7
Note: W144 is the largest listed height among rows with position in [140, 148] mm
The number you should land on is 272.3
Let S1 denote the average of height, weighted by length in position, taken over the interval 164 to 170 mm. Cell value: 290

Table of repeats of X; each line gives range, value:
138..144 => 231.3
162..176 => 263.2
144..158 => 249.6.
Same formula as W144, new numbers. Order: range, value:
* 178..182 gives 266.6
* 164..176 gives 295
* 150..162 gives 283.5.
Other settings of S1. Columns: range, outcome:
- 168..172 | 284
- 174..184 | 258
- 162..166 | 285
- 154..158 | 274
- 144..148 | 261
